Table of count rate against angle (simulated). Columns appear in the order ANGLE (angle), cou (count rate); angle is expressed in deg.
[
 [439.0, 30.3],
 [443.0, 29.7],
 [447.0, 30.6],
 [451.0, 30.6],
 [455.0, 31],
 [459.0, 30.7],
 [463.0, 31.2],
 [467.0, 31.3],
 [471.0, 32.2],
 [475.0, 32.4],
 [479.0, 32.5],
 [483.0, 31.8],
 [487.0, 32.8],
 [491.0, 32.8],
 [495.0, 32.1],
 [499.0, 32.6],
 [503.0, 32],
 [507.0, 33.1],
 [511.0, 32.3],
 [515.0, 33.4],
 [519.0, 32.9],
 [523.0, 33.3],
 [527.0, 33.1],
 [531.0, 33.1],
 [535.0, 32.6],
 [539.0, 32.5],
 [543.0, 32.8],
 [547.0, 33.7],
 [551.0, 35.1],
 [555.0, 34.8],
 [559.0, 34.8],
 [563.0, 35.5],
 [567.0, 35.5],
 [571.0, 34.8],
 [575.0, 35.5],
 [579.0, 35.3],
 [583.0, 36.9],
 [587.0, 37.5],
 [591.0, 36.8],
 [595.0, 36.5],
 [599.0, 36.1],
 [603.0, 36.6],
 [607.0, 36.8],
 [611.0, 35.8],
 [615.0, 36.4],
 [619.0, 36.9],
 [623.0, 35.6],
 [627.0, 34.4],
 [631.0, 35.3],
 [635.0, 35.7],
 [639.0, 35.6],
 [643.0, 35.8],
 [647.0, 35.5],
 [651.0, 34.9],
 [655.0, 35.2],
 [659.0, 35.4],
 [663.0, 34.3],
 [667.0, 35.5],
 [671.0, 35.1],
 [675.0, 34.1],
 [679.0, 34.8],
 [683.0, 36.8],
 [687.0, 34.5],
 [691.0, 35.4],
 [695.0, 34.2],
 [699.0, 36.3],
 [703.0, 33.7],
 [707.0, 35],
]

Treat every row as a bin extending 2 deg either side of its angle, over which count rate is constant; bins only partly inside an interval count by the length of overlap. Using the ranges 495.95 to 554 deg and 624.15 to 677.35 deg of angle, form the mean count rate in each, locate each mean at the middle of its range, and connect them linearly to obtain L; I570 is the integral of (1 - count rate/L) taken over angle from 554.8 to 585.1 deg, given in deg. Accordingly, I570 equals -1.5 deg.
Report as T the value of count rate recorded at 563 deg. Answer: 35.5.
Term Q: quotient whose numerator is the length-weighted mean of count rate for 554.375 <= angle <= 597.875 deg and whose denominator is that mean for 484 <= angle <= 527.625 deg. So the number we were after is 1.10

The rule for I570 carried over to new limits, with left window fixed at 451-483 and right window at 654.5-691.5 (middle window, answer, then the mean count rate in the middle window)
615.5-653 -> -1.2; 35.6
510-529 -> -0.3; 33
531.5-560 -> -0.7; 33.7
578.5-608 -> -2.5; 36.6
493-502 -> -0.1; 32.3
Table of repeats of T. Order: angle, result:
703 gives 33.7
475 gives 32.4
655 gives 35.2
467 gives 31.3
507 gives 33.1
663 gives 34.3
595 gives 36.5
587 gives 37.5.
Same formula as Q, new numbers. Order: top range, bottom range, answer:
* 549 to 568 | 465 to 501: 1.09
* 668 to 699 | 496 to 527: 1.07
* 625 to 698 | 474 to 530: 1.08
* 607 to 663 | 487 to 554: 1.08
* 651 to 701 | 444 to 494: 1.11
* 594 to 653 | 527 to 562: 1.06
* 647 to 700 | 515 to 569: 1.04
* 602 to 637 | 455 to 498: 1.12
